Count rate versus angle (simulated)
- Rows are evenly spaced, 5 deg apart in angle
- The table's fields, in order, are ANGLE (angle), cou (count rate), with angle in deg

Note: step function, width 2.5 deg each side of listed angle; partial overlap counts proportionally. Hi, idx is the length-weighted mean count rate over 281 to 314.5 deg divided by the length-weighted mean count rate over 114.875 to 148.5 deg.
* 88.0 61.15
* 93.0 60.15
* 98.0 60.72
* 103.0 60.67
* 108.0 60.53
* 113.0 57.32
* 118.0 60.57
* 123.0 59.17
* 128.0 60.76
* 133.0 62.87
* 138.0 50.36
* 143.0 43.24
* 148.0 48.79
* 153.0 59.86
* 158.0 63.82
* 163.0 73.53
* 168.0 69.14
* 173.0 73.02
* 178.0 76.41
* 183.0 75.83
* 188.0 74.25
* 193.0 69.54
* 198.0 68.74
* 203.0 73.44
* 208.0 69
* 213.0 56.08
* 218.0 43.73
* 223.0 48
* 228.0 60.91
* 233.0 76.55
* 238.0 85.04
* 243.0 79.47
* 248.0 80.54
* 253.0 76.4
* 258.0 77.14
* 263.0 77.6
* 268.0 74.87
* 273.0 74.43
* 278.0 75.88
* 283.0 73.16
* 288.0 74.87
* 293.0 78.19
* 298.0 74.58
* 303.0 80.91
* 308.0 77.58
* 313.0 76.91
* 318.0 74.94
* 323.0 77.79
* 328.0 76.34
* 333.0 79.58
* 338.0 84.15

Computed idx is 1.4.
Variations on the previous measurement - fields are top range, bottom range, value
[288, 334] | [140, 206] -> 1.16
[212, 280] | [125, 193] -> 1.10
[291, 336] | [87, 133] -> 1.29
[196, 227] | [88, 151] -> 1.04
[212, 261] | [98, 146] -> 1.20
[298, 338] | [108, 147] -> 1.38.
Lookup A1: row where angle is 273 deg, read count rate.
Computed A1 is 74.43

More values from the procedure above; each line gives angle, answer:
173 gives 73.02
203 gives 73.44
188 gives 74.25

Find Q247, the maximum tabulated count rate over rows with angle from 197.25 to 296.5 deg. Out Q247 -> 85.04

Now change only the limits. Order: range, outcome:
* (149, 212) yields 76.41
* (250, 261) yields 77.14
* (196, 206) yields 73.44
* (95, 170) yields 73.53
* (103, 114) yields 60.67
